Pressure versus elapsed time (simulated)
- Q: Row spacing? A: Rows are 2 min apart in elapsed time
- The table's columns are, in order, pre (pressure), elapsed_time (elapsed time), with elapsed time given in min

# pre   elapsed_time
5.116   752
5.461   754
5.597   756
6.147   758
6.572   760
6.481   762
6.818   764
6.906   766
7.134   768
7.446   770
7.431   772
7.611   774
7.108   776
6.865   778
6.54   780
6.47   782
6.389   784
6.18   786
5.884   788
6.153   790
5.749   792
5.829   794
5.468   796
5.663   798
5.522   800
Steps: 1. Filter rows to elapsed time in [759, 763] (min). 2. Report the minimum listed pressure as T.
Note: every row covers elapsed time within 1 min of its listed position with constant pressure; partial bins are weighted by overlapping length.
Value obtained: 6.481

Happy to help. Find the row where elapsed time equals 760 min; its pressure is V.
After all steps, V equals 6.572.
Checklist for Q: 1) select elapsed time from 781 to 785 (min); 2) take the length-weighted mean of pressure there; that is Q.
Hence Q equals 6.43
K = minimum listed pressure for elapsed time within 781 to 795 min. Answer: 5.749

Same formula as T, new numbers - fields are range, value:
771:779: 6.865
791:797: 5.468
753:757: 5.461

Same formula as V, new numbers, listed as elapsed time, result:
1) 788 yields 5.884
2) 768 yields 7.134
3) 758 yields 6.147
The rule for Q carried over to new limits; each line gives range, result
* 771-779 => 7.25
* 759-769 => 6.78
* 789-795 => 5.91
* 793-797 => 5.65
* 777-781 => 6.7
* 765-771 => 7.16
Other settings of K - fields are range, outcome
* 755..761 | 5.597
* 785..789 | 5.884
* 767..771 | 7.134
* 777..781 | 6.54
